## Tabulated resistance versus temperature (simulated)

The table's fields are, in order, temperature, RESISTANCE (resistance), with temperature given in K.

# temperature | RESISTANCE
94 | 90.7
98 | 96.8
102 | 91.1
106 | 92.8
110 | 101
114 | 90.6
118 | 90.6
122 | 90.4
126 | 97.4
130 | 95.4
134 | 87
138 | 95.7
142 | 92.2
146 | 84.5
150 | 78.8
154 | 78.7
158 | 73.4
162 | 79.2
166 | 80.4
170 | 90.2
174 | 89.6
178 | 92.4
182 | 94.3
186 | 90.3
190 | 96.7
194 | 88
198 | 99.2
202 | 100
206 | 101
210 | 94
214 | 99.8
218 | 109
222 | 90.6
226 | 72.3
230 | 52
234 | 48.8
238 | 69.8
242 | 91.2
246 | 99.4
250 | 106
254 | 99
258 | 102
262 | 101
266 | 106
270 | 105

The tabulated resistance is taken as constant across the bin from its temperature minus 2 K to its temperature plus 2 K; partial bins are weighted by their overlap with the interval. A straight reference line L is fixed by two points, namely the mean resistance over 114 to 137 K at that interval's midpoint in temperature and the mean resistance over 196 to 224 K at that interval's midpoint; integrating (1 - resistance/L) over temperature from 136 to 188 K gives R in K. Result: 4.9 K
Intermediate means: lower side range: 92.2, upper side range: 99.1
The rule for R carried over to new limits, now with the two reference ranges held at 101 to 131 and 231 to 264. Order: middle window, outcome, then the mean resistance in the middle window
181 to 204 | -1.0 K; 94.8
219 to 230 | 1.3 K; 78.6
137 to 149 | 0.4 K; 89.4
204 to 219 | -1.8 K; 100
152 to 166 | 2.2 K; 77.6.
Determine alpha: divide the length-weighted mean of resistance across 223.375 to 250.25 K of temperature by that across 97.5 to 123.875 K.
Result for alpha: 0.81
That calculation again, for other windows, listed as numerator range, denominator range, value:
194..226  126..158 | 1.11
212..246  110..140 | 0.86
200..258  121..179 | 1.02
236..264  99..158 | 1.06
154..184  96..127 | 0.91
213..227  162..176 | 1.10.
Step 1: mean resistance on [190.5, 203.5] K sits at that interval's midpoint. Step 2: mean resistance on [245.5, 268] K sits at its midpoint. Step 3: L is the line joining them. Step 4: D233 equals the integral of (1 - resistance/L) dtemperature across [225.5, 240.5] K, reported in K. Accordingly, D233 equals 5.89 K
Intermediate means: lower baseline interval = 95.7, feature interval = 60.6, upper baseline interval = 102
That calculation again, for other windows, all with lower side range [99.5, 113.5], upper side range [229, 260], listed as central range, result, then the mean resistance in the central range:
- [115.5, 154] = 1.2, 89.6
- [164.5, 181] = 0.2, 88.8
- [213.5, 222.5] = -1.5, 101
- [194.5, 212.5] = -2.1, 97.7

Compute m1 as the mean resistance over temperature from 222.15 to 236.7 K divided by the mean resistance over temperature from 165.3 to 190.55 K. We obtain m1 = 0.7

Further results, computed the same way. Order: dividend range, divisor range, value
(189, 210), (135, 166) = 1.16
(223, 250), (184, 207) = 0.79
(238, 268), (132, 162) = 1.17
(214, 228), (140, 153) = 1.09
